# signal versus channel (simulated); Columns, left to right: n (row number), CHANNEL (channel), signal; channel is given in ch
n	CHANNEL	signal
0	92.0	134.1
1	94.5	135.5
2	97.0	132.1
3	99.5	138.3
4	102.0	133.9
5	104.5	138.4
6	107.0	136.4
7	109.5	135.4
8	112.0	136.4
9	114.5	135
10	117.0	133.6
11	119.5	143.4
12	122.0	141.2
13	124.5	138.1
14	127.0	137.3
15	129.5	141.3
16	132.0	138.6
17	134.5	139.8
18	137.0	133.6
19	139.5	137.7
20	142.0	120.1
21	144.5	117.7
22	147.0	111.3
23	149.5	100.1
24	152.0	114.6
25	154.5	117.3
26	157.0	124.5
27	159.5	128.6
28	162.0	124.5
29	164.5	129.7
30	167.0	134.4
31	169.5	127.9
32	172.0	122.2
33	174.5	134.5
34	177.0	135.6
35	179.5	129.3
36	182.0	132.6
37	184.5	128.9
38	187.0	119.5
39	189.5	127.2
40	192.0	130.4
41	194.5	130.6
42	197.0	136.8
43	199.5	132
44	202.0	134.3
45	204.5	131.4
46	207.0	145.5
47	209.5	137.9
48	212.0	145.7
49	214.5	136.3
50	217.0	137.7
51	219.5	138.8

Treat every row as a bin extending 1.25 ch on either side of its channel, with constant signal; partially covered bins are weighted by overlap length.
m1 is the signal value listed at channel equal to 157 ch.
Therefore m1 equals 124.5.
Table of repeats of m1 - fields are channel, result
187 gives 119.5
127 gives 137.3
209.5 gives 137.9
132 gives 138.6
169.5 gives 127.9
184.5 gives 128.9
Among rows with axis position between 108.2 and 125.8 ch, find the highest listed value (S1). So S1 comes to 143.4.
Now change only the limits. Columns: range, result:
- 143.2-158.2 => 124.5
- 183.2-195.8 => 130.6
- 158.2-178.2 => 135.6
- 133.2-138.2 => 139.8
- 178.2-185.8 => 132.6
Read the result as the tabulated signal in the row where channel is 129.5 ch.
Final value 141.3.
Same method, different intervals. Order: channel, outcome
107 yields 136.4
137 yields 133.6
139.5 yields 137.7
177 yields 135.6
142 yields 120.1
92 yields 134.1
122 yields 141.2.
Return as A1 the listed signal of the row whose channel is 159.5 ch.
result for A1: 128.6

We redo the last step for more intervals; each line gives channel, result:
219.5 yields 138.8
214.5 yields 136.3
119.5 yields 143.4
